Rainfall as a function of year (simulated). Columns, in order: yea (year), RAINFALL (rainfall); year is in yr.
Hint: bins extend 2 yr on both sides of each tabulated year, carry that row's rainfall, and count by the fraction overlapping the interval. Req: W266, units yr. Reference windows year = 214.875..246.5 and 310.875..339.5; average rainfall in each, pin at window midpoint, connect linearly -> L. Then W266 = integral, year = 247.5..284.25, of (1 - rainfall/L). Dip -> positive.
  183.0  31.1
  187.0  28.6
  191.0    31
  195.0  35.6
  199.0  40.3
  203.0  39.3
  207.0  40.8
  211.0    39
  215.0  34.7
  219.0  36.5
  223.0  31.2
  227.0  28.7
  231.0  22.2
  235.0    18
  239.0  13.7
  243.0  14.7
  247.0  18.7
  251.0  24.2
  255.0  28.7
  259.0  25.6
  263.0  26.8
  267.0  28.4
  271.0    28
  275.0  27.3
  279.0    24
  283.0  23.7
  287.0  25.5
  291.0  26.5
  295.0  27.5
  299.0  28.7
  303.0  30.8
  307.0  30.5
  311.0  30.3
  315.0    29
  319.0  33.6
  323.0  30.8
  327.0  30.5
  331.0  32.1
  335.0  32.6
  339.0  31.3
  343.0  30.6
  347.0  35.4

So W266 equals 1.0 yr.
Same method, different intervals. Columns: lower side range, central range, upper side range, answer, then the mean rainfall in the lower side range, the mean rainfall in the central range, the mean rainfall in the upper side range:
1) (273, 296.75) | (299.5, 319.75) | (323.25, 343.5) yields -1.33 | 25.7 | 30.5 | 31.4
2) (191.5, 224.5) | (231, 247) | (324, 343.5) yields 8.50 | 37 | 16.7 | 31.5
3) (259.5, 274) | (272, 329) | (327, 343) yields 2.14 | 27.5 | 28.5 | 31.6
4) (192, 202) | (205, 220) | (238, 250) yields -3.63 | 37.4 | 37.8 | 16.6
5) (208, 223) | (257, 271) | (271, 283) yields 0.40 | 36.3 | 27.1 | 25.7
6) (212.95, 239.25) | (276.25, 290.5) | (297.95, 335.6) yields 2.31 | 27.3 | 24.8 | 30.9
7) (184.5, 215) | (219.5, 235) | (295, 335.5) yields 3.49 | 36.2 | 27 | 30.7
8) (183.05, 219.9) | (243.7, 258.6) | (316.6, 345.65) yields 4.79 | 35.9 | 23.3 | 31.7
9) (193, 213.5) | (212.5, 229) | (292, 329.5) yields 2.00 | 38.9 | 33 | 30.1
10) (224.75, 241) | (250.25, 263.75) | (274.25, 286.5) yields -2.14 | 20.8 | 26.5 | 24.8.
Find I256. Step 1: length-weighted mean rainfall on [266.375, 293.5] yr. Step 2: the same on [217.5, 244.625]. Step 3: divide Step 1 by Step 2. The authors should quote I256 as 1.11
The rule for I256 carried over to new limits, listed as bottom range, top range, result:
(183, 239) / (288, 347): 0.95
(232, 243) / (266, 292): 1.61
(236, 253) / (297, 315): 1.68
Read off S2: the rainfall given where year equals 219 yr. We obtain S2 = 36.5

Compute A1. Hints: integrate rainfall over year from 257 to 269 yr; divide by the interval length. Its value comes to 26.9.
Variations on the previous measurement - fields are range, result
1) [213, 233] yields 30.7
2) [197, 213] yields 39.8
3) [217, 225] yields 33.9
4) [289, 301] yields 27.6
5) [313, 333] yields 31.2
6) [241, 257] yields 21.6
